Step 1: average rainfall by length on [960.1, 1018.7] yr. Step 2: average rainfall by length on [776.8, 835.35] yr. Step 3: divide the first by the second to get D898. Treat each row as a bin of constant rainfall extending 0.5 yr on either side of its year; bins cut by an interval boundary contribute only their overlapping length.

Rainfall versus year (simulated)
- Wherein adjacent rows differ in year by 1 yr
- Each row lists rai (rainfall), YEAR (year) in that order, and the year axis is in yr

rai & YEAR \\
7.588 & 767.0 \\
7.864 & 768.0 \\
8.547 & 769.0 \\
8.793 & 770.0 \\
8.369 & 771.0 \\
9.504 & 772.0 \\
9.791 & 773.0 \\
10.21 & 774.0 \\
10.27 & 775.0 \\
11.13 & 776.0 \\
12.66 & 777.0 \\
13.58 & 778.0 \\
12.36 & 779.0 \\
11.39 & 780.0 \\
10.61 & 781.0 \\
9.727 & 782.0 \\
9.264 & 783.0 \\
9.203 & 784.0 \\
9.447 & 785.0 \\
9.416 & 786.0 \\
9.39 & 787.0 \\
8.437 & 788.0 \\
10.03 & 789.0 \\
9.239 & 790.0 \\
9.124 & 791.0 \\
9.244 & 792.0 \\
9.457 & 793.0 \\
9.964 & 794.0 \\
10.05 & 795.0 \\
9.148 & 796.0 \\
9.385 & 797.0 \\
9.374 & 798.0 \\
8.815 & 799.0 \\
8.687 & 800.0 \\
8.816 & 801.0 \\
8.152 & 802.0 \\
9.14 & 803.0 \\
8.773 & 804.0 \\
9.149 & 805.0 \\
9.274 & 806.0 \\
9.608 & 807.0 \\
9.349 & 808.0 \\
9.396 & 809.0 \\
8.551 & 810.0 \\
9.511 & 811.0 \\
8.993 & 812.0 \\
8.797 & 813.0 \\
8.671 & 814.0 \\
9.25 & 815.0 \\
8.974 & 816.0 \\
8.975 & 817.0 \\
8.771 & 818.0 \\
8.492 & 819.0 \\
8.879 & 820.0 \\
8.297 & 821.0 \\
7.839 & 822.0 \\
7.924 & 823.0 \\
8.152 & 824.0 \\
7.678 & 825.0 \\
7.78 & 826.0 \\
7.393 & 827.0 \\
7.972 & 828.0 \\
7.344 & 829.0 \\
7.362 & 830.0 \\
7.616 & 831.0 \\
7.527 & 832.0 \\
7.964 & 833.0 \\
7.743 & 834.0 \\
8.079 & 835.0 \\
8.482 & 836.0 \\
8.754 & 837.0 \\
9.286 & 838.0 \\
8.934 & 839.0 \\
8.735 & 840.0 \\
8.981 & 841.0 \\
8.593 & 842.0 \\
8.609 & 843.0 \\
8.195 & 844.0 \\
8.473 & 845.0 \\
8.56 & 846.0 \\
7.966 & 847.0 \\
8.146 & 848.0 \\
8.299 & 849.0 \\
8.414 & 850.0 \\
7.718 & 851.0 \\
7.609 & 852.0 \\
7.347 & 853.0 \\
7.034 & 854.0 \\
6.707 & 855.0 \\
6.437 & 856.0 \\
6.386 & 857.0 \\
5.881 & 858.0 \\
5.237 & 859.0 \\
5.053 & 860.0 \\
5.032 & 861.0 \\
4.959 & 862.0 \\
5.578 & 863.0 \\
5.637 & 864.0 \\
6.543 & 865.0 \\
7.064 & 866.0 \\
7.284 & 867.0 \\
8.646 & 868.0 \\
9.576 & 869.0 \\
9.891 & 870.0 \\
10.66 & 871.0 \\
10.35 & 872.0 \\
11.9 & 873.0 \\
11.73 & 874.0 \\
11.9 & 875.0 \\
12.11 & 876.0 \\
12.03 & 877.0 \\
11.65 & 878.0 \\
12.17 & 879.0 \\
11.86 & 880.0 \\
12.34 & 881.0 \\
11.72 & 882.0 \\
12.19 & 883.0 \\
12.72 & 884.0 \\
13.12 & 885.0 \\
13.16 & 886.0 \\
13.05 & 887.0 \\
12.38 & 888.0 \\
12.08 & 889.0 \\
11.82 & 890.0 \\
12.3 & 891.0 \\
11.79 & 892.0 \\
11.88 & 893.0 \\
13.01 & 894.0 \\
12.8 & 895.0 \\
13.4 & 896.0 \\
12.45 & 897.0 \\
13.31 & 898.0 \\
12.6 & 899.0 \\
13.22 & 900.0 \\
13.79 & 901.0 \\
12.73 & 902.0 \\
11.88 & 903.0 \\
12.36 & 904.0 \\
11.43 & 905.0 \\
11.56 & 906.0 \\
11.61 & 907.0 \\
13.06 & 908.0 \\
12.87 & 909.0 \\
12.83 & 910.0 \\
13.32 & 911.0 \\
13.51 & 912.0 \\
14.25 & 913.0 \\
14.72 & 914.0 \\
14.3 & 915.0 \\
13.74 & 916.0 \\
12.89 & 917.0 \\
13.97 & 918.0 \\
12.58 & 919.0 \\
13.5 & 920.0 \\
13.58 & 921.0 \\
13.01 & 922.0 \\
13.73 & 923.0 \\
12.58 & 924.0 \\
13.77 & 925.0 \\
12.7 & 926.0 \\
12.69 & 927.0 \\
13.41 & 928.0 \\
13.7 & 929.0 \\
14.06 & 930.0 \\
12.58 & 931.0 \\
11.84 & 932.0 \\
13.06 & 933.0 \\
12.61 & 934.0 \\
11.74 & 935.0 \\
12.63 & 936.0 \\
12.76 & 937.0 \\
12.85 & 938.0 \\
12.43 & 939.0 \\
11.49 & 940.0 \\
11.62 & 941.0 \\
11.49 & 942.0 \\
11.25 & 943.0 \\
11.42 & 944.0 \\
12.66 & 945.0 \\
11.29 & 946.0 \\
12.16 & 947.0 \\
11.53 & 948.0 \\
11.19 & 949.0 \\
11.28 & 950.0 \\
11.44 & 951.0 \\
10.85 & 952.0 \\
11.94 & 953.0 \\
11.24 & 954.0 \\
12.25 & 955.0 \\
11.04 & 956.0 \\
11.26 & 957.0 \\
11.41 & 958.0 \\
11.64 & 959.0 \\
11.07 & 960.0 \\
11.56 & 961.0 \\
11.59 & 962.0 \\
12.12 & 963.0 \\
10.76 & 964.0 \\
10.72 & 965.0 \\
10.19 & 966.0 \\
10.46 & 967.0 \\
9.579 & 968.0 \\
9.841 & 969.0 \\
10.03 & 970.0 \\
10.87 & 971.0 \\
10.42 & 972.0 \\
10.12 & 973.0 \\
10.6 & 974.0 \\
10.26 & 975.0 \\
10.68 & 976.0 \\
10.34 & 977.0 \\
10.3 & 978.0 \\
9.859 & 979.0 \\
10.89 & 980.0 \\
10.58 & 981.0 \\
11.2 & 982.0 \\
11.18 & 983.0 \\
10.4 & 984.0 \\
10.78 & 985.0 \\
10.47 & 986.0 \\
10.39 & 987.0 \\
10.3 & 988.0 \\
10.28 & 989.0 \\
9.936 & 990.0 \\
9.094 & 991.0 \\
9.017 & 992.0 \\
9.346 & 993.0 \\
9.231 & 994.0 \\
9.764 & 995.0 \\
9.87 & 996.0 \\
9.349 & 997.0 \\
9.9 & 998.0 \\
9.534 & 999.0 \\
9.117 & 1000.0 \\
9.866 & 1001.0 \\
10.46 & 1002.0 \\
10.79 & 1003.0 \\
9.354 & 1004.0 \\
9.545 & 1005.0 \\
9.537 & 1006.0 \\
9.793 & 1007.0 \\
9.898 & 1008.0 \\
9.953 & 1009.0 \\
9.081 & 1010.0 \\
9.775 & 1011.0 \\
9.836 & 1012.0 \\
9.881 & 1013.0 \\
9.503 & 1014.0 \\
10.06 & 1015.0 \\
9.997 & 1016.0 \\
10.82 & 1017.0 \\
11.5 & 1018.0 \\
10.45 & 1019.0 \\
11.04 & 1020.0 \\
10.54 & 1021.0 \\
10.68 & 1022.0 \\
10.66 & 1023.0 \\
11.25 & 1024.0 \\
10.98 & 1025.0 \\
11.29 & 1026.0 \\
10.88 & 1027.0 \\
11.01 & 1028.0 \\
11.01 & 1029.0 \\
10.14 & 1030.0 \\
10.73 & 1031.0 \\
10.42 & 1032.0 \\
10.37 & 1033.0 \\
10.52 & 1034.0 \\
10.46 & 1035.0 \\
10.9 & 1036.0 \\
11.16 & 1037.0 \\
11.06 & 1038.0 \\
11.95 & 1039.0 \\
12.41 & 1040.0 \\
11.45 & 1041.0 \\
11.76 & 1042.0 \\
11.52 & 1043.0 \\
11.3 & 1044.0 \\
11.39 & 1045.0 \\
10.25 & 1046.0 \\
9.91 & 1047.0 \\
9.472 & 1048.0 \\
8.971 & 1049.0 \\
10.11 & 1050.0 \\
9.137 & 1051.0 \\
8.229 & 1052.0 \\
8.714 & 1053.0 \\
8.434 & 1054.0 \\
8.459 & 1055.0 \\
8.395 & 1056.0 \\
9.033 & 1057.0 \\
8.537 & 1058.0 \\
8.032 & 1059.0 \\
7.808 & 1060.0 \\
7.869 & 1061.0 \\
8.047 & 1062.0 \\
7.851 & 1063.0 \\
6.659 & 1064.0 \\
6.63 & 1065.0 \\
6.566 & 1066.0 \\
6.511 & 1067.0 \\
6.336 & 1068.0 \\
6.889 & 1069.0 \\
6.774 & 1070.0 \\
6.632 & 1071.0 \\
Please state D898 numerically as 1.13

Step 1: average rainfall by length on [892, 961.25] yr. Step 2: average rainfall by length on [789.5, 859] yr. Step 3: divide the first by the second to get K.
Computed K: 1.5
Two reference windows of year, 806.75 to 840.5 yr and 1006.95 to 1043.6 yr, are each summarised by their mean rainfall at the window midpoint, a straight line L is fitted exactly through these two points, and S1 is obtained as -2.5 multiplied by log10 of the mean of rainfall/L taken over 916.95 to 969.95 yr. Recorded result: -0.22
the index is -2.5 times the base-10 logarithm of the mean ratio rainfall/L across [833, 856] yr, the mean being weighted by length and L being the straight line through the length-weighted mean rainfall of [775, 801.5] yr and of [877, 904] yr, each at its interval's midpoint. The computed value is 0.36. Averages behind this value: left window 9.93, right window 12.5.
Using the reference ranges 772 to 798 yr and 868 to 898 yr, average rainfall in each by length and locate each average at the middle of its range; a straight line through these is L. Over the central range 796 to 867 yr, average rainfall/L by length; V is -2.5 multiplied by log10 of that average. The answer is 0.33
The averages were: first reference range 10.1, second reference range 12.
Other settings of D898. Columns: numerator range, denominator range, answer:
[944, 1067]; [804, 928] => 1.01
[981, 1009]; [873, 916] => 0.79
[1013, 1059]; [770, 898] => 1.11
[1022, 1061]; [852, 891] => 1.07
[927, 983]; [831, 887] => 1.29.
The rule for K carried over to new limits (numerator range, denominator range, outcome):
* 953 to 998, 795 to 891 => 1.18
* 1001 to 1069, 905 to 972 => 0.80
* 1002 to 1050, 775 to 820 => 1.10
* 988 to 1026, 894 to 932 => 0.77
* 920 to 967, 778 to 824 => 1.30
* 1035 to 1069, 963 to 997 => 0.90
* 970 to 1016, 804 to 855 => 1.20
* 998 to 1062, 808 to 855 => 1.22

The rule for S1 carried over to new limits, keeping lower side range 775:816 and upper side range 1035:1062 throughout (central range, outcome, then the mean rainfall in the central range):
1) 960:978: -0.09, 10.6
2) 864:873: 0.11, 8.75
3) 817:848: 0.17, 8.22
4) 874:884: -0.23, 12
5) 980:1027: -0.04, 10.2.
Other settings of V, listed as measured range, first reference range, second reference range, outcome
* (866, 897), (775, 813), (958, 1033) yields -0.17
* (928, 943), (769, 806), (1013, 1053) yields -0.21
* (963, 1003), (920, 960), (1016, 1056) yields 0.13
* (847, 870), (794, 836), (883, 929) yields 0.47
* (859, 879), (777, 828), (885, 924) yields 0.31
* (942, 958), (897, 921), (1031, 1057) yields 0.06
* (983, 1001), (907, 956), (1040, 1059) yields 0.13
